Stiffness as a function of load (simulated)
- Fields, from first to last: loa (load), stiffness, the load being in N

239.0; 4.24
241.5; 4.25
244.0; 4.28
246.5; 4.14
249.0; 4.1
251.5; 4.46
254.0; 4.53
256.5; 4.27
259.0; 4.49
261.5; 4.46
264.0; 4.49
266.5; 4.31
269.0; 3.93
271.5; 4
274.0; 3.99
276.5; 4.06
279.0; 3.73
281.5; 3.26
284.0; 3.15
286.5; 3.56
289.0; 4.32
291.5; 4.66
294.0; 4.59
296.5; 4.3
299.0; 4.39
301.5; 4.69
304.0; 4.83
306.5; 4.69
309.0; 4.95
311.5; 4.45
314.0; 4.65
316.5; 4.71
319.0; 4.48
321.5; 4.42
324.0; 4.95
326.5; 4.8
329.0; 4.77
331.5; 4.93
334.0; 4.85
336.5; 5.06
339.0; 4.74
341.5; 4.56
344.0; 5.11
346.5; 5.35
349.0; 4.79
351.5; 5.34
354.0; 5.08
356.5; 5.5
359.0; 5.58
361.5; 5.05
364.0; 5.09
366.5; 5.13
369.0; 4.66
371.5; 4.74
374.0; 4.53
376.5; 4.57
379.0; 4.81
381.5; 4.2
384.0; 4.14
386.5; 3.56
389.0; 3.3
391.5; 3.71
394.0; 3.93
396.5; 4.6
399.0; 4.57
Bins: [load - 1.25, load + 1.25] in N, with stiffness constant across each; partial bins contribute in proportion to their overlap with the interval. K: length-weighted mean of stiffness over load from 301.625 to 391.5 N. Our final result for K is 4.74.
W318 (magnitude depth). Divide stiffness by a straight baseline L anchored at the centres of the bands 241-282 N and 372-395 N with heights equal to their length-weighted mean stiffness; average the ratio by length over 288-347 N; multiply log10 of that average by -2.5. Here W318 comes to -0.14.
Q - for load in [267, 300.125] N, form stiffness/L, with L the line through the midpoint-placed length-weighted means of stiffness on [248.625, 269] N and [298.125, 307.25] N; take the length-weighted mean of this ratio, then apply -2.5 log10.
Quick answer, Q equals 0.14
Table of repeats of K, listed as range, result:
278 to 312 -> 4.25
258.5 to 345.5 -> 4.44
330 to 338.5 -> 4.92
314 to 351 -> 4.83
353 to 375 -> 5.05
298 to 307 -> 4.65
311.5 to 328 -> 4.65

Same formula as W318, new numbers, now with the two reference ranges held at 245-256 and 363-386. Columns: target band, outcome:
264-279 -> 0.07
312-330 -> -0.05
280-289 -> 0.25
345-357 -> -0.14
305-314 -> -0.06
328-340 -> -0.08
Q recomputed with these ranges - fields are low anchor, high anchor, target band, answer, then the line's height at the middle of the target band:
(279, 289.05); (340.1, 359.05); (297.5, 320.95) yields -0.13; 4.13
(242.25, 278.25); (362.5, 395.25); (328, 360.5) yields -0.17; 4.31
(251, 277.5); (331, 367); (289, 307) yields 0.01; 4.59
